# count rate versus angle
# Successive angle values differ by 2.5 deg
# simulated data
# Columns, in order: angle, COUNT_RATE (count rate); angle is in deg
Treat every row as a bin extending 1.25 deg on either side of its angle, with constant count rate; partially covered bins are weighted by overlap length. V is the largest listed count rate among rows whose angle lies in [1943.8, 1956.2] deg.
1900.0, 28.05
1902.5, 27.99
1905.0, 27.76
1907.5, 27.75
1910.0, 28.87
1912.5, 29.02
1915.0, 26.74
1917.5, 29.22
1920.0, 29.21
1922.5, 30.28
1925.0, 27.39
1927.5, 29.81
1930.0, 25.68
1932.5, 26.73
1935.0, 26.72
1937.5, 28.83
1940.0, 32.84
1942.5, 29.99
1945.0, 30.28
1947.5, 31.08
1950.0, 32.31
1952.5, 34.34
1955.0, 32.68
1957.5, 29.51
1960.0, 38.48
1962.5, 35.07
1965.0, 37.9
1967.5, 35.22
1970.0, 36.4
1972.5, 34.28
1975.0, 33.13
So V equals 34.34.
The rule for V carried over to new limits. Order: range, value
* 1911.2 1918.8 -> 29.22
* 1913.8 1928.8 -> 30.28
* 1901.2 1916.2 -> 29.02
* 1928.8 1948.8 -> 32.84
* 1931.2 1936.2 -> 26.73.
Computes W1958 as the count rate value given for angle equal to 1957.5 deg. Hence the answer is 29.51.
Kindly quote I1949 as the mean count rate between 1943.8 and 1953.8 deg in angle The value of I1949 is 32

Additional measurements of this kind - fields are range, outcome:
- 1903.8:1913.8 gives 28.3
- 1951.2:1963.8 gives 34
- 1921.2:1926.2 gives 28.9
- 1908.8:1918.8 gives 28.5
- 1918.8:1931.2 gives 28.5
